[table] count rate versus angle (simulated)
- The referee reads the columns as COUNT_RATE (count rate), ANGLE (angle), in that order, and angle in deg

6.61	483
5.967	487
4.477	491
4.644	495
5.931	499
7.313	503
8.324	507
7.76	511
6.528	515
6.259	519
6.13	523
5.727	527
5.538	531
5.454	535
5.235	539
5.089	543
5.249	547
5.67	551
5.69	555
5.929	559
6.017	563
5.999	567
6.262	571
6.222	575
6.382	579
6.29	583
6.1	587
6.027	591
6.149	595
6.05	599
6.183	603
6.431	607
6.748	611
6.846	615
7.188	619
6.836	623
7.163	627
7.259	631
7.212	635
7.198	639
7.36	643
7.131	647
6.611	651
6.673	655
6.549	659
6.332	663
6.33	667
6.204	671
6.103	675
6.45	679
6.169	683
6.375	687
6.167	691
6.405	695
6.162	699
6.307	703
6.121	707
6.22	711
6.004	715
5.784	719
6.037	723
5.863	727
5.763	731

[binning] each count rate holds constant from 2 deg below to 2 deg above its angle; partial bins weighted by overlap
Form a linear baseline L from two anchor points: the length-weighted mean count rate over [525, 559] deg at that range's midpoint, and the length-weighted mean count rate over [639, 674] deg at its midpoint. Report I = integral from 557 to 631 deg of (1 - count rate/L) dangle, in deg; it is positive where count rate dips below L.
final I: -4.7 deg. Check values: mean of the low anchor 5.48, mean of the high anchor 6.66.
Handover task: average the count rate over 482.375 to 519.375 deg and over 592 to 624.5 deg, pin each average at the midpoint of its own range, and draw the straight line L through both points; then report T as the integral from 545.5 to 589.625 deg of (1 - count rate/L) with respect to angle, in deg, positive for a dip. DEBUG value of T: 3.3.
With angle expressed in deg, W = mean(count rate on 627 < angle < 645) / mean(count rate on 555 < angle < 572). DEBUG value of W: 1.21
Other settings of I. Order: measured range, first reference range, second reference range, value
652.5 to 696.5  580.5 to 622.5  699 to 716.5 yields -0.69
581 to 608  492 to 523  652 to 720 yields 1.09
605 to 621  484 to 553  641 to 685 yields -1.17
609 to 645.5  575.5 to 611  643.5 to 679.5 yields -4.07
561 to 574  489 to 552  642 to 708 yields 0.01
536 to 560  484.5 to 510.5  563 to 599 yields 2.82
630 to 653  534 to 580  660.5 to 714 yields -3.94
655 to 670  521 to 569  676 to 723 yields -0.91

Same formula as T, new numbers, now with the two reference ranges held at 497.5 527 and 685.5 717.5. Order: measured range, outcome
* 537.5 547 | 2.19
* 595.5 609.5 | 0.65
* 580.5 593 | 0.83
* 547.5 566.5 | 2.52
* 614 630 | -1.39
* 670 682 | 0.09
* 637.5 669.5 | -1.95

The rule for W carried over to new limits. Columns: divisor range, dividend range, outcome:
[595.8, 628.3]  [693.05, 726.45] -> 0.92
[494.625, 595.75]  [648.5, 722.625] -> 1.03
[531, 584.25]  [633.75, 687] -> 1.14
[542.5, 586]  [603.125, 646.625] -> 1.18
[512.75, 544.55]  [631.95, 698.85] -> 1.14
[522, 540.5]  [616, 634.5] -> 1.27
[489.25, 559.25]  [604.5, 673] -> 1.15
